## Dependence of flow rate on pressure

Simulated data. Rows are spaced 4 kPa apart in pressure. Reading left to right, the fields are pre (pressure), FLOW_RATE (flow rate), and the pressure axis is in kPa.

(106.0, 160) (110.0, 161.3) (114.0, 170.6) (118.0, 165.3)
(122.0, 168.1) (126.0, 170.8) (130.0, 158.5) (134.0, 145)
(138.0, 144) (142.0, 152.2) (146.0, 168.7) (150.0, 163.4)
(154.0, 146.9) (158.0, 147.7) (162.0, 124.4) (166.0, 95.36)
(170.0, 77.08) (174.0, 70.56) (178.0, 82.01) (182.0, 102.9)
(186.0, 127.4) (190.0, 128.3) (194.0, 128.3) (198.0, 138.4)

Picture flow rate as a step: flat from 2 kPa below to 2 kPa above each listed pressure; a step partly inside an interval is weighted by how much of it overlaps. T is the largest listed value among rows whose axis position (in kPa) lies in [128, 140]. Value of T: 158.5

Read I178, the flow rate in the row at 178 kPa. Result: 82.01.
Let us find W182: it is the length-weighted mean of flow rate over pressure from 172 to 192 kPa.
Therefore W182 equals 102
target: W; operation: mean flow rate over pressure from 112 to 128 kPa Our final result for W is 169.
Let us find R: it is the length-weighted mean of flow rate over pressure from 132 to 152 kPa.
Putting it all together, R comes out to 155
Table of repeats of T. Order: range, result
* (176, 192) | 128.3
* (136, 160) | 168.7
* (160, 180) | 124.4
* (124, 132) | 170.8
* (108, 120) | 170.6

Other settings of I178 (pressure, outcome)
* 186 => 127.4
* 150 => 163.4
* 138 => 144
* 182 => 102.9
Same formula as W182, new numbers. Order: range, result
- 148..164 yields 146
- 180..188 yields 115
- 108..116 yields 166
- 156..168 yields 122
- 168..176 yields 73.8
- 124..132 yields 165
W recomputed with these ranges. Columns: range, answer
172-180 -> 76.3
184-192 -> 128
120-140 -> 157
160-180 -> 89.9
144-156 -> 160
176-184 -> 92.5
